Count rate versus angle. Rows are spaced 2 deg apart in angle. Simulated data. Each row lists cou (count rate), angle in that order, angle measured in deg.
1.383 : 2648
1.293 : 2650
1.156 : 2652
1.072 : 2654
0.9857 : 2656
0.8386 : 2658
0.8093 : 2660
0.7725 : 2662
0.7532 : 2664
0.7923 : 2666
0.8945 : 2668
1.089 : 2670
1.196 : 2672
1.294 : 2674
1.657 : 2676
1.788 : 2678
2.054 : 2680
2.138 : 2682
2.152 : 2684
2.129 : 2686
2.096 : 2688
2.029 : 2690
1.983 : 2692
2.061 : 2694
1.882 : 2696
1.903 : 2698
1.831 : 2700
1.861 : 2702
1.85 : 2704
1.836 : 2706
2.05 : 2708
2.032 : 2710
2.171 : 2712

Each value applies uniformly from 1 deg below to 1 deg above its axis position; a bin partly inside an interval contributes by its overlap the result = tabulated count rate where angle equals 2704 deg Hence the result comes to 1.85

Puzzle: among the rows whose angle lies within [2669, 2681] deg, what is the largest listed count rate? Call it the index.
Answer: 2.054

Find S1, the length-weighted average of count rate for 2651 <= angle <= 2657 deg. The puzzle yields 1.07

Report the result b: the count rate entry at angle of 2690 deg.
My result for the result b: 2.029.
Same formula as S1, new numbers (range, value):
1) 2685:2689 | 2.11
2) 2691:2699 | 1.96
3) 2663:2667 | 0.773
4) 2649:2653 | 1.22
